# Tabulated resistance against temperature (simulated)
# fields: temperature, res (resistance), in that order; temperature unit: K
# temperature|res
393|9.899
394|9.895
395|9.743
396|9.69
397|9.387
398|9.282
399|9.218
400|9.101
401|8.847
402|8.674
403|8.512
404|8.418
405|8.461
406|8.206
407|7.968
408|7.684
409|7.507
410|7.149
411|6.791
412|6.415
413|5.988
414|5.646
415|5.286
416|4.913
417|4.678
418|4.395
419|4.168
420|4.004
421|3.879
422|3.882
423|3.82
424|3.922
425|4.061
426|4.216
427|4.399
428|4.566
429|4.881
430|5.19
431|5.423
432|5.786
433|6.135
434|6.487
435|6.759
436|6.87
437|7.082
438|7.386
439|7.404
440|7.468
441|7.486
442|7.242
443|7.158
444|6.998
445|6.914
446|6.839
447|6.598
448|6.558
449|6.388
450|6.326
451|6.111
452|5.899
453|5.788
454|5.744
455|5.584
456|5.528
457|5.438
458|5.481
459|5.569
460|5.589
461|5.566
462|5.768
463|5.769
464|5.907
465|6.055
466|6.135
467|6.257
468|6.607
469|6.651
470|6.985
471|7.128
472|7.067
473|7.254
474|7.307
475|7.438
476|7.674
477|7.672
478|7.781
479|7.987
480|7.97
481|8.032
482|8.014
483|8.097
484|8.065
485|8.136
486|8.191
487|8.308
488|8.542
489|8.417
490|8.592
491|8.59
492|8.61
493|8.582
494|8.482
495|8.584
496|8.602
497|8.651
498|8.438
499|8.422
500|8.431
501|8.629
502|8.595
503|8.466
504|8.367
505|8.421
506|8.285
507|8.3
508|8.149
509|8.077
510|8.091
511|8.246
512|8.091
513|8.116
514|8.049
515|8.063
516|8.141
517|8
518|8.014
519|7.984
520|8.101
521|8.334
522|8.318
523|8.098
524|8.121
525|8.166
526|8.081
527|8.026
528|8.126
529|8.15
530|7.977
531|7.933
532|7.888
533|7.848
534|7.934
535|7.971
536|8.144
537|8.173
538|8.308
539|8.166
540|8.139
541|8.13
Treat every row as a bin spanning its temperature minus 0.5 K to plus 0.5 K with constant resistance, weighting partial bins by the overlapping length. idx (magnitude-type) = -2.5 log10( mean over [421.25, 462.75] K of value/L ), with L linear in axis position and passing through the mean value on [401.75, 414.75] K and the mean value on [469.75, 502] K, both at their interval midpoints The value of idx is 0.29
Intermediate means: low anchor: 7.43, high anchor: 8.1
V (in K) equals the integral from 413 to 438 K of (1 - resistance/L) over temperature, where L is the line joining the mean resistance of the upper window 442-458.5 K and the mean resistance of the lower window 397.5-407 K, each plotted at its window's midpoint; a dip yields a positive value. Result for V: 7.92 K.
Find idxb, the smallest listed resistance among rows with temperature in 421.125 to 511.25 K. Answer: 3.82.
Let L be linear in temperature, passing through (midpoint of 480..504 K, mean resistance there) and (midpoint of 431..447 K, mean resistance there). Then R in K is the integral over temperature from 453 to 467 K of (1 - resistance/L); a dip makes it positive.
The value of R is 3.3 K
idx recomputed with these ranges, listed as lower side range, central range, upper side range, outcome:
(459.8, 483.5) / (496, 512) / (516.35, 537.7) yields -0.104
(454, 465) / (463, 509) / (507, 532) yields -0.168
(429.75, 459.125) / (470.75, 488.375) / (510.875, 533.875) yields -0.095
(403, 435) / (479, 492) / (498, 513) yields -0.073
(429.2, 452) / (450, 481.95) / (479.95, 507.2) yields 0.151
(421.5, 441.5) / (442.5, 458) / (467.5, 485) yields 0.033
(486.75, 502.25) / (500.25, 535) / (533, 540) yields 0.019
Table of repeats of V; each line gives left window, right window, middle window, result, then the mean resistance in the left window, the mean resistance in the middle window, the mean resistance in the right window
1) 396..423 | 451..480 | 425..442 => 1.5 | 6.86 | 6.07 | 6.44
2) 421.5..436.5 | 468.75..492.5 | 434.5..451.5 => -3.2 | 5.09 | 6.92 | 7.87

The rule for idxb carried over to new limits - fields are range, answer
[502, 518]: 8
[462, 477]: 5.768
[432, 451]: 5.786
